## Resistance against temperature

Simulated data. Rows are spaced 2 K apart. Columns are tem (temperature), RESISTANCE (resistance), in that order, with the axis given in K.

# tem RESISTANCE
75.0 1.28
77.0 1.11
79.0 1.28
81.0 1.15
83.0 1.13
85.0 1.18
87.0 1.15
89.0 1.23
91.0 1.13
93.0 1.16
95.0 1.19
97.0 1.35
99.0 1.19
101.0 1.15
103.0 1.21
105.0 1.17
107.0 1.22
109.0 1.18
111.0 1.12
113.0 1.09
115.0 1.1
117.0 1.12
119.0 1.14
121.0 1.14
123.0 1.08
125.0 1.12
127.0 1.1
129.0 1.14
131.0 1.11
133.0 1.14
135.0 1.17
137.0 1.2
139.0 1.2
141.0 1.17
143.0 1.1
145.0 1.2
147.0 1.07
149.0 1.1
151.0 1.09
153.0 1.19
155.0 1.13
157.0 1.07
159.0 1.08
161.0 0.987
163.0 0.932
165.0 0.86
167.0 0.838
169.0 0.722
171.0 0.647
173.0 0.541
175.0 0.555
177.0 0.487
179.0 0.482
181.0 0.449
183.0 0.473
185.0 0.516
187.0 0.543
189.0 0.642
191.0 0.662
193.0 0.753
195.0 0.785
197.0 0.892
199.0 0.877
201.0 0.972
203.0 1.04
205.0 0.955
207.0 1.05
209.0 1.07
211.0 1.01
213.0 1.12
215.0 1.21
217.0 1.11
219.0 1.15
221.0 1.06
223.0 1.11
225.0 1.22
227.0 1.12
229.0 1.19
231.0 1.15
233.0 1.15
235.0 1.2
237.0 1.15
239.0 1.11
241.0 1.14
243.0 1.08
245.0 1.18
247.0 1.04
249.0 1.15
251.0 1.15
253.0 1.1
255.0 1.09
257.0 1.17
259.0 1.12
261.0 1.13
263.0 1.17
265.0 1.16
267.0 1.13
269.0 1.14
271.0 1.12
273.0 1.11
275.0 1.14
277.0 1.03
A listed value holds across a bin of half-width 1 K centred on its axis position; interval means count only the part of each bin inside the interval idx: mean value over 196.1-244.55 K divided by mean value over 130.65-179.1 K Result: 1.12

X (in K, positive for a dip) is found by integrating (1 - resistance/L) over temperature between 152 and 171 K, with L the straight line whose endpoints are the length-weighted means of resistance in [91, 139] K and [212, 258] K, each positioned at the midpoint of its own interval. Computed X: 3.1 K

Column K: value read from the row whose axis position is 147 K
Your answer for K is 1.07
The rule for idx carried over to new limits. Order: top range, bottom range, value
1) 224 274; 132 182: 1.22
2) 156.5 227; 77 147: 0.74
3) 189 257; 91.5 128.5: 0.91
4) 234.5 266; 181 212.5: 1.40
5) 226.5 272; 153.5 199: 1.54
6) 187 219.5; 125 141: 0.82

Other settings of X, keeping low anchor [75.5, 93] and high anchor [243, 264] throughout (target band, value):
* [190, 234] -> 4.2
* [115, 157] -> 0.9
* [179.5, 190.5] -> 5.9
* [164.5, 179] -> 6.4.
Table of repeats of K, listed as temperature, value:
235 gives 1.2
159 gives 1.08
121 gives 1.14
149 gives 1.1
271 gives 1.12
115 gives 1.1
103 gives 1.21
